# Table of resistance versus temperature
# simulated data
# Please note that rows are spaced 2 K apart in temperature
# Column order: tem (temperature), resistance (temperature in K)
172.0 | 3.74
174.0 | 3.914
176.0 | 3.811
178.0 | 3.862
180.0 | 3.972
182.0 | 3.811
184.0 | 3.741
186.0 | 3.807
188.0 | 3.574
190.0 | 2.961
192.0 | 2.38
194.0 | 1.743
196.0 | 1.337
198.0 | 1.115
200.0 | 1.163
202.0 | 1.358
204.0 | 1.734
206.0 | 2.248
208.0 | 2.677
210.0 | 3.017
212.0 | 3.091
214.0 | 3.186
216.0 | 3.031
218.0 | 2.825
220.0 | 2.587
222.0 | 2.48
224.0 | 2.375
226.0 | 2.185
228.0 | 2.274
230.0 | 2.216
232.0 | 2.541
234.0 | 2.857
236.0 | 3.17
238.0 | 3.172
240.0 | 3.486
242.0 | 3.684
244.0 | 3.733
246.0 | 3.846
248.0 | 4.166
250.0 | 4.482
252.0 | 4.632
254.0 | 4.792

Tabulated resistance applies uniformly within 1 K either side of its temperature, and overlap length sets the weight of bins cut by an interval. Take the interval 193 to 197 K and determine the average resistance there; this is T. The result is 1.54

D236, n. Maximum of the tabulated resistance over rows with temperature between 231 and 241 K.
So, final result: 3.486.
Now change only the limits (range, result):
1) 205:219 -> 3.186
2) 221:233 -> 2.541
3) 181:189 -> 3.811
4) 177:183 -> 3.972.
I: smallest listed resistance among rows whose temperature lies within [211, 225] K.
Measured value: 2.375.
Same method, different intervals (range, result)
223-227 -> 2.185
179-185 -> 3.741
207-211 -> 2.677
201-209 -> 1.358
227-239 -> 2.216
